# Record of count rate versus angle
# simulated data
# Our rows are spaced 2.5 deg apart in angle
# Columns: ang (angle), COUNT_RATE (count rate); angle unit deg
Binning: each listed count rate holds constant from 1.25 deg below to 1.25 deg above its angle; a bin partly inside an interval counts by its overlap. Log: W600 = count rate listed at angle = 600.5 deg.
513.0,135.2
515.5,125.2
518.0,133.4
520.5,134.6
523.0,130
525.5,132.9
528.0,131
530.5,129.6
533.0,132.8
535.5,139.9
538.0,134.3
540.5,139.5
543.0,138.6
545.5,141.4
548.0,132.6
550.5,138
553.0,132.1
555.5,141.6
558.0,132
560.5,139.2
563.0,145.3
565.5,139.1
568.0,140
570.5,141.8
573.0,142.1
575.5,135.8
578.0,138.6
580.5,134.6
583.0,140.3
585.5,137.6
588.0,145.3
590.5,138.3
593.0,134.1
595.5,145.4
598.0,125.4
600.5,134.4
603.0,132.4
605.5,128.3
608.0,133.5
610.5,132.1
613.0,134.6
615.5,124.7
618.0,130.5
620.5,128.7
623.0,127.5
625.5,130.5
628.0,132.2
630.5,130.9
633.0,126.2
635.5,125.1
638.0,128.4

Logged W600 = 134.4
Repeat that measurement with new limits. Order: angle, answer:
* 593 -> 134.1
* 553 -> 132.1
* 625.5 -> 130.5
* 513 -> 135.2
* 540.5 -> 139.5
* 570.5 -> 141.8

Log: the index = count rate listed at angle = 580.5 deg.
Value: 134.6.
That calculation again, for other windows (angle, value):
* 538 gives 134.3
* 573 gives 142.1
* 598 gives 125.4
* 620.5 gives 128.7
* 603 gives 132.4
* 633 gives 126.2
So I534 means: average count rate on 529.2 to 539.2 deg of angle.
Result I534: 134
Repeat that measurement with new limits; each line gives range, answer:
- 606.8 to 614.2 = 133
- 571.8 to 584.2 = 138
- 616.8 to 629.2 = 130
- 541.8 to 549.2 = 138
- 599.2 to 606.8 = 132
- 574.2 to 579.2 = 137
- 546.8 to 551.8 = 135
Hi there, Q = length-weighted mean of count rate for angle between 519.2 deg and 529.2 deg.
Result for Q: 132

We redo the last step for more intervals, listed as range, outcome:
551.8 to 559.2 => 135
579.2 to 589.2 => 139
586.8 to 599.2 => 138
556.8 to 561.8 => 136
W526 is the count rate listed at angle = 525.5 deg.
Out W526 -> 132.9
